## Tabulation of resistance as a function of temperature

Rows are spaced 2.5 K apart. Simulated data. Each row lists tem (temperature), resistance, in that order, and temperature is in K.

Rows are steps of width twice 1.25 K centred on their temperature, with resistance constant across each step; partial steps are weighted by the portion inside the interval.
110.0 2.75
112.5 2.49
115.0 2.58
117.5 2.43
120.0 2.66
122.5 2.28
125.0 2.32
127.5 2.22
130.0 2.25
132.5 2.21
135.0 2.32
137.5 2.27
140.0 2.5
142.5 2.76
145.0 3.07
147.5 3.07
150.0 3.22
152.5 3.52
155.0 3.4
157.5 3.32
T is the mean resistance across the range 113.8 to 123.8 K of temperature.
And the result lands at 2.49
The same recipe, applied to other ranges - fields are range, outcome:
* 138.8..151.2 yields 2.92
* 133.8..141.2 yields 2.36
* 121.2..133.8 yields 2.26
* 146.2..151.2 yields 3.14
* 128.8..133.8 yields 2.23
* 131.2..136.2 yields 2.26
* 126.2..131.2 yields 2.24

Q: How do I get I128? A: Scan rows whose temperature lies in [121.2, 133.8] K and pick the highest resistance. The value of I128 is 2.32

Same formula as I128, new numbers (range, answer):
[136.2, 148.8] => 3.07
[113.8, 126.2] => 2.66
